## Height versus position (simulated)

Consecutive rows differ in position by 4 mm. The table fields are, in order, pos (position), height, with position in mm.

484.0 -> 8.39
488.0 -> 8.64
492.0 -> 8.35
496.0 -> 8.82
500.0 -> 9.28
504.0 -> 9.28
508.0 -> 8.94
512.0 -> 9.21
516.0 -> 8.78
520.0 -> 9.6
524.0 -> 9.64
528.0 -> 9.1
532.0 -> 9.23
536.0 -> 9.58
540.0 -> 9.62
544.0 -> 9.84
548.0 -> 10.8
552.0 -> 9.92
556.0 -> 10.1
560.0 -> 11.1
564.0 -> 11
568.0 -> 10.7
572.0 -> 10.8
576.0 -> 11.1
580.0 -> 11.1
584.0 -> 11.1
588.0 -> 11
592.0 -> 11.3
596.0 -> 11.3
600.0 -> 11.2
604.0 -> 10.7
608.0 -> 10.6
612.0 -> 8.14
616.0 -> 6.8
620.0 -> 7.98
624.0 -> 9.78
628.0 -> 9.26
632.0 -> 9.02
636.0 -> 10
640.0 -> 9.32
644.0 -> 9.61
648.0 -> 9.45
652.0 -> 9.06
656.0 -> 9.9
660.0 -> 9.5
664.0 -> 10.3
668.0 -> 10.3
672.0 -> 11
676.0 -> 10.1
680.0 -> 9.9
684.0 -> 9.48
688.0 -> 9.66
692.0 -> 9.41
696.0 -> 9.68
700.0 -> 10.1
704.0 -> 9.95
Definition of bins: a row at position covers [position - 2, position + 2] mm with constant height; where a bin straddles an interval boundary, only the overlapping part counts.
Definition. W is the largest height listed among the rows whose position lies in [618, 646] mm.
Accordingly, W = 10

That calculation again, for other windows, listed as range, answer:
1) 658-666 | 10.3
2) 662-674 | 11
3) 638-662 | 9.9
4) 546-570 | 11.1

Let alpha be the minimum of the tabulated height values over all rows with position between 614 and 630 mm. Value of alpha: 6.8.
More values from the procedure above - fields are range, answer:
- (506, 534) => 8.78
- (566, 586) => 10.7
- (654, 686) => 9.48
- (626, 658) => 9.02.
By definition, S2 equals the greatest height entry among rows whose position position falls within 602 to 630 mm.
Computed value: 10.7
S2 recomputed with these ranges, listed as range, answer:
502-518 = 9.28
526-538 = 9.58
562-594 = 11.3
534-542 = 9.62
